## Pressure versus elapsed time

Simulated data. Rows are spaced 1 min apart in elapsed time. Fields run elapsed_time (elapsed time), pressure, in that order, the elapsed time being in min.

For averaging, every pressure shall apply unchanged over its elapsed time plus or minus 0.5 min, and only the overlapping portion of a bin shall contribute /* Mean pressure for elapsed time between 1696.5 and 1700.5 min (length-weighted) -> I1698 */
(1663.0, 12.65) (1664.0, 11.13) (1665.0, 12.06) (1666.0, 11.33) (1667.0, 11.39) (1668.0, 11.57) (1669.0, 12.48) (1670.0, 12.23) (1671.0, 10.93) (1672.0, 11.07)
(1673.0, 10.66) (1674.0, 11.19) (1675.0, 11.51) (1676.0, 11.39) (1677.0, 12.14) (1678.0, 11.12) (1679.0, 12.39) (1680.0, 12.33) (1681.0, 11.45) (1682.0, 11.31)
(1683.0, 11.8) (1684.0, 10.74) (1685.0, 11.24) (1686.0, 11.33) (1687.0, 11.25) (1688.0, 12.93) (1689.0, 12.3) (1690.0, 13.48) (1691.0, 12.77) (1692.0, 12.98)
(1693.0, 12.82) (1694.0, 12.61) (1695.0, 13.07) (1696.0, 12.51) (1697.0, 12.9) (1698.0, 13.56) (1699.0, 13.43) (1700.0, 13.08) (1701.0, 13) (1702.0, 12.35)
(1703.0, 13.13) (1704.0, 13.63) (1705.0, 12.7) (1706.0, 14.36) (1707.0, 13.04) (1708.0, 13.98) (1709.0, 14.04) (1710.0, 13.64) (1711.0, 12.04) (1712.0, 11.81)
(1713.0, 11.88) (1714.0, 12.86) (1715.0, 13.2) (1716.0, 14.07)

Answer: 13.2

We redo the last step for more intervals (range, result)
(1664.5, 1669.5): 11.8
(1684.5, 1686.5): 11.3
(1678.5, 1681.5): 12.1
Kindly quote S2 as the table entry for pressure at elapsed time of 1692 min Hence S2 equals 12.98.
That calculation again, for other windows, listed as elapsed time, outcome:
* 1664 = 11.13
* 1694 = 12.61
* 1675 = 11.51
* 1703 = 13.13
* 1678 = 11.12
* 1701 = 13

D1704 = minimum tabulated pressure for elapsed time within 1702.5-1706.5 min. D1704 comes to 12.7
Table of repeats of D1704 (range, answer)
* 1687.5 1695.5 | 12.3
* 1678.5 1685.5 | 10.74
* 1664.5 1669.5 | 11.33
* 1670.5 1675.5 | 10.66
